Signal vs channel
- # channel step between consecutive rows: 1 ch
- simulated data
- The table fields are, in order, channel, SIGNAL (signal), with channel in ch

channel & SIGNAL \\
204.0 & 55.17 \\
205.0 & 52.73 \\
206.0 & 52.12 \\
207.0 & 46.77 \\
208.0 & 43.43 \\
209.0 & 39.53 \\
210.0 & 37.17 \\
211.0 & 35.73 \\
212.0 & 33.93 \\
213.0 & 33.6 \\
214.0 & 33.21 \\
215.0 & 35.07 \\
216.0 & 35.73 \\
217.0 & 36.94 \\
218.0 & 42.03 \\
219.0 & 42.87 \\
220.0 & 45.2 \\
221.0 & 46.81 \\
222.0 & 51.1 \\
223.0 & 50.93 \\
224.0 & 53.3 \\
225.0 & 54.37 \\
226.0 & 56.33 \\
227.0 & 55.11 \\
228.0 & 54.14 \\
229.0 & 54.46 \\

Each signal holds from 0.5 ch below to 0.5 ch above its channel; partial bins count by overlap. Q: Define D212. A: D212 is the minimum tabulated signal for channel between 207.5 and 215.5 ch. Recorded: 33.21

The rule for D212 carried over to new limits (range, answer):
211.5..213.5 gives 33.6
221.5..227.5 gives 50.93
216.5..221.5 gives 36.94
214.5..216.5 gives 35.07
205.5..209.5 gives 39.53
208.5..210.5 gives 37.17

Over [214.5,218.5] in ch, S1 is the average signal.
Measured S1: 37.4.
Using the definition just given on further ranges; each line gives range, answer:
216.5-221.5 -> 42.8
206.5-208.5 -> 45.1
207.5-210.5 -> 40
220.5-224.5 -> 50.5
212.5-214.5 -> 33.4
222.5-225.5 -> 52.9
